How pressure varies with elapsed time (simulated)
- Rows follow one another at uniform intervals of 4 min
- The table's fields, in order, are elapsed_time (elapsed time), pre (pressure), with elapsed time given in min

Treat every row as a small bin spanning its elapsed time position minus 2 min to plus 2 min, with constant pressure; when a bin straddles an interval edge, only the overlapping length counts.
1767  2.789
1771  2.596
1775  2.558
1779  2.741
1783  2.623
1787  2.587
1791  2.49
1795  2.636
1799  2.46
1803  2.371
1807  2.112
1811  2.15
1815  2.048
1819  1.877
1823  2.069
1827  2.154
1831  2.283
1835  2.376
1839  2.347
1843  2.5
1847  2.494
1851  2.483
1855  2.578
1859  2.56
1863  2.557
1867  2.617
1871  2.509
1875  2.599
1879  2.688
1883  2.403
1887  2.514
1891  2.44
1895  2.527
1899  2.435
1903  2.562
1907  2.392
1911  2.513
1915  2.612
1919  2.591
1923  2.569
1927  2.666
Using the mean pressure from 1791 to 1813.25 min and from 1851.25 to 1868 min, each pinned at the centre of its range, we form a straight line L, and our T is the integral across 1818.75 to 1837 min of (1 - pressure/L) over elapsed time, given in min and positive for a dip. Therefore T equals 2.0 min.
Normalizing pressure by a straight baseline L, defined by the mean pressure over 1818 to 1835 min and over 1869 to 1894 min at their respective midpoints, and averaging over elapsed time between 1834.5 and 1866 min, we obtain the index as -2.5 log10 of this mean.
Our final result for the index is -0.09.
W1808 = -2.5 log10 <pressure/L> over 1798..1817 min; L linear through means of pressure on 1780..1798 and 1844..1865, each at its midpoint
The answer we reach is 0.16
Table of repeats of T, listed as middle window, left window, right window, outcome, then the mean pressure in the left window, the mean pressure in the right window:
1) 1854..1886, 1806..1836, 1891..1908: -2.95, 2.13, 2.48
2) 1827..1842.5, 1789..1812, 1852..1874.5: 0.95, 2.38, 2.56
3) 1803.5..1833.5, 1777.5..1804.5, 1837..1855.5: 4.75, 2.56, 2.47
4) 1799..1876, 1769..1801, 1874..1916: 6.00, 2.59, 2.51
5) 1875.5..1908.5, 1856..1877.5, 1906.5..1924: 0.73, 2.57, 2.55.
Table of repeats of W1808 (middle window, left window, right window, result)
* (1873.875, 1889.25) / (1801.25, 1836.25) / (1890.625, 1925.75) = -0.06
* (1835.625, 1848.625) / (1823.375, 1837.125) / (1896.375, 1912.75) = -0.07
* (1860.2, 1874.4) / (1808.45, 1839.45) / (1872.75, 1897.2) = -0.06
